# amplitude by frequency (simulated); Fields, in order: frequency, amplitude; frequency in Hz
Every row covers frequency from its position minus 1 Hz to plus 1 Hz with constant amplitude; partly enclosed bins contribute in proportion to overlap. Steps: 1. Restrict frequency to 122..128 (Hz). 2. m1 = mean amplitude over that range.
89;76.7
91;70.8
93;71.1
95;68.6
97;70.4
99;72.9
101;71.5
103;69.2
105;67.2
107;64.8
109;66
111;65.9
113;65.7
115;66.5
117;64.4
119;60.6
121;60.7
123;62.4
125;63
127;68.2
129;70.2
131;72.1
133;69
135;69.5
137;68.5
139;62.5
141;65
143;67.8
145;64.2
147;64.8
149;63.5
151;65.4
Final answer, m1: 64.5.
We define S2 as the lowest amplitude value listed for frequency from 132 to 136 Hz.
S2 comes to 69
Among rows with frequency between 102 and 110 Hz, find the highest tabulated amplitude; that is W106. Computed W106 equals 69.2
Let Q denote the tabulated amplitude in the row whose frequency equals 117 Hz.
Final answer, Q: 64.4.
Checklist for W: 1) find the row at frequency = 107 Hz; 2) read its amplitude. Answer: 64.8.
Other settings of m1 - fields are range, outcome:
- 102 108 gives 67.1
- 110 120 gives 64.6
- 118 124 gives 61.2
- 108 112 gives 66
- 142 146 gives 66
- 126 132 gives 70.2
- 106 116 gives 65.8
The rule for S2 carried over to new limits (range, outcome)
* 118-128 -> 60.6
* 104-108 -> 64.8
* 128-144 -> 62.5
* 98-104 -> 69.2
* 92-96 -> 68.6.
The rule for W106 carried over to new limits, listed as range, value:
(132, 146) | 69.5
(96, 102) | 72.9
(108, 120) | 66.5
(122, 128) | 68.2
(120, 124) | 62.4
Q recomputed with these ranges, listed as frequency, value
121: 60.7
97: 70.4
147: 64.8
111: 65.9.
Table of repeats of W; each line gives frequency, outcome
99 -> 72.9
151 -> 65.4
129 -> 70.2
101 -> 71.5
